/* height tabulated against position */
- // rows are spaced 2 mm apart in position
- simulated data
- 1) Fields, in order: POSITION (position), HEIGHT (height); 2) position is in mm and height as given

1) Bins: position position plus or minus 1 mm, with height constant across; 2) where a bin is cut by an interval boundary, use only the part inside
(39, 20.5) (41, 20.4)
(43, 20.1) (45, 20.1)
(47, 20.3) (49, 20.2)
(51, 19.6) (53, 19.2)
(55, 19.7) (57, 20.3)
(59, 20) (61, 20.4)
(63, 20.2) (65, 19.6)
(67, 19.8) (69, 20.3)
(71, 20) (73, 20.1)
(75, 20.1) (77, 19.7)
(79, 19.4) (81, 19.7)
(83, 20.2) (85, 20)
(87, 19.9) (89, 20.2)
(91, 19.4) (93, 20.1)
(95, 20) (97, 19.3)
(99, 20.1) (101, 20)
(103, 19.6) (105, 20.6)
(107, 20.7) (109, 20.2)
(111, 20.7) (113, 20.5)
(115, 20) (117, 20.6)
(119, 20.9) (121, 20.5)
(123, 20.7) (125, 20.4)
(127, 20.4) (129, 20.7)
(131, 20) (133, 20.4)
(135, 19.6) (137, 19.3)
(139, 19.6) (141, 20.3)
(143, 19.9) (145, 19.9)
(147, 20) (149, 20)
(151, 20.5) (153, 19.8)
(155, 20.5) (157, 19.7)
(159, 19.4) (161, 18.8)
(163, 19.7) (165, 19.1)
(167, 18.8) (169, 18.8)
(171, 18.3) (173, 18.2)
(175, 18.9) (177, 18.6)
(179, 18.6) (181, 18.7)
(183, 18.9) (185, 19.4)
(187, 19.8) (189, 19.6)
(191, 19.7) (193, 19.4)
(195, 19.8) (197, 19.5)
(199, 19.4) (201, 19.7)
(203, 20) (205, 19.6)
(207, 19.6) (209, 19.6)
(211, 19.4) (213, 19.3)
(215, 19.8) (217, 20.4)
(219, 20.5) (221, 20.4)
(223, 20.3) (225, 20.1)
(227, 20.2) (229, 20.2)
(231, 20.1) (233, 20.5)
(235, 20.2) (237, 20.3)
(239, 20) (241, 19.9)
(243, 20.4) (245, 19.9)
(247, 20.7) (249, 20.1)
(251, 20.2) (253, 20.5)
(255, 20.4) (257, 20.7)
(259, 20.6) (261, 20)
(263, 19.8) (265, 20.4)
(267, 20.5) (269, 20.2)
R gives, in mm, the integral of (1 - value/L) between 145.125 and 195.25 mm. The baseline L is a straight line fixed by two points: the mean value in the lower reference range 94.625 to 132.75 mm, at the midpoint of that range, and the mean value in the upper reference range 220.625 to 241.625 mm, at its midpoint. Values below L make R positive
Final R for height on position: 2.32 mm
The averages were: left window 20.3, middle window 19.3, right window 20.2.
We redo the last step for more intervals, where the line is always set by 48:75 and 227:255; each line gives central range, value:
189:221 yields 0.7 mm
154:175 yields 1.0 mm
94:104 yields 0.1 mm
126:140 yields 0.0 mm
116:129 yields -0.3 mm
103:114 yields -0.2 mm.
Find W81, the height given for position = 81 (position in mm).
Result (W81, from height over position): 19.7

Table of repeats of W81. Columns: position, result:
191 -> 19.7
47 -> 20.3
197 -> 19.5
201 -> 19.7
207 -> 19.6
